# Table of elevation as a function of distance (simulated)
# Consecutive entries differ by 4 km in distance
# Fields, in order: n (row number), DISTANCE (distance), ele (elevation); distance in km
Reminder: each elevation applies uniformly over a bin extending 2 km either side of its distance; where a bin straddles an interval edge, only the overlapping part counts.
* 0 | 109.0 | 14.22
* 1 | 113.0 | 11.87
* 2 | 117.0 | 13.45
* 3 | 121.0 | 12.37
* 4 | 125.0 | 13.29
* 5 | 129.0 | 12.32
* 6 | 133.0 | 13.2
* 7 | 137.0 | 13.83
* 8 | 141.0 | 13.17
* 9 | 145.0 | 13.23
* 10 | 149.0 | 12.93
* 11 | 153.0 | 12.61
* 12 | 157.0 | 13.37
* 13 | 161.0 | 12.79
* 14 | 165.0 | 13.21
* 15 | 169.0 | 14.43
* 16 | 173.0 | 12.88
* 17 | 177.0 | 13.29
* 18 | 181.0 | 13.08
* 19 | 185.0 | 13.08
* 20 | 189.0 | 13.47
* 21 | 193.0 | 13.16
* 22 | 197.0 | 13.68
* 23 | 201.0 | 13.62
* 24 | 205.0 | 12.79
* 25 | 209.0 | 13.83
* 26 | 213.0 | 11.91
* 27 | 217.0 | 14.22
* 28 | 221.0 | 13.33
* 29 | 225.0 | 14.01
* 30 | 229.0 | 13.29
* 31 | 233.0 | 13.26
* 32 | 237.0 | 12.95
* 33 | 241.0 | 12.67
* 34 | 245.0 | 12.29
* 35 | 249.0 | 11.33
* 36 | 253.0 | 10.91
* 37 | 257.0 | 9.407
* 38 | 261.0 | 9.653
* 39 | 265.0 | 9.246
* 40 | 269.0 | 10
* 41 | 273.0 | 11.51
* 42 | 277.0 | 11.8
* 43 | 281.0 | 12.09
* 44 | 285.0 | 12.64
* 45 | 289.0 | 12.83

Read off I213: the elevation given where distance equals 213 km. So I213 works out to 11.91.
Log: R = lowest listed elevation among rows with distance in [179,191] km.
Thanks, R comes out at 13.08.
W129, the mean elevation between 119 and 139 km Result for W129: 13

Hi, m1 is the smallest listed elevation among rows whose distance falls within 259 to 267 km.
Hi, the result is 9.246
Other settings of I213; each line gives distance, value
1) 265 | 9.246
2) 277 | 11.8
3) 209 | 13.83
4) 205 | 12.79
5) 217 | 14.22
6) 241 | 12.67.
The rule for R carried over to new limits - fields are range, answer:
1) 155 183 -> 12.79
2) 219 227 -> 13.33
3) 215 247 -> 12.29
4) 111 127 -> 11.87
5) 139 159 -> 12.61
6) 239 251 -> 11.33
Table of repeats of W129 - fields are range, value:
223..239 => 13.4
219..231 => 13.5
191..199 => 13.4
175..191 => 13.2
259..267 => 9.45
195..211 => 13.5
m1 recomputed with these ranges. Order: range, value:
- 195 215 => 11.91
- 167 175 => 12.88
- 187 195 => 13.16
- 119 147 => 12.32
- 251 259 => 9.407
